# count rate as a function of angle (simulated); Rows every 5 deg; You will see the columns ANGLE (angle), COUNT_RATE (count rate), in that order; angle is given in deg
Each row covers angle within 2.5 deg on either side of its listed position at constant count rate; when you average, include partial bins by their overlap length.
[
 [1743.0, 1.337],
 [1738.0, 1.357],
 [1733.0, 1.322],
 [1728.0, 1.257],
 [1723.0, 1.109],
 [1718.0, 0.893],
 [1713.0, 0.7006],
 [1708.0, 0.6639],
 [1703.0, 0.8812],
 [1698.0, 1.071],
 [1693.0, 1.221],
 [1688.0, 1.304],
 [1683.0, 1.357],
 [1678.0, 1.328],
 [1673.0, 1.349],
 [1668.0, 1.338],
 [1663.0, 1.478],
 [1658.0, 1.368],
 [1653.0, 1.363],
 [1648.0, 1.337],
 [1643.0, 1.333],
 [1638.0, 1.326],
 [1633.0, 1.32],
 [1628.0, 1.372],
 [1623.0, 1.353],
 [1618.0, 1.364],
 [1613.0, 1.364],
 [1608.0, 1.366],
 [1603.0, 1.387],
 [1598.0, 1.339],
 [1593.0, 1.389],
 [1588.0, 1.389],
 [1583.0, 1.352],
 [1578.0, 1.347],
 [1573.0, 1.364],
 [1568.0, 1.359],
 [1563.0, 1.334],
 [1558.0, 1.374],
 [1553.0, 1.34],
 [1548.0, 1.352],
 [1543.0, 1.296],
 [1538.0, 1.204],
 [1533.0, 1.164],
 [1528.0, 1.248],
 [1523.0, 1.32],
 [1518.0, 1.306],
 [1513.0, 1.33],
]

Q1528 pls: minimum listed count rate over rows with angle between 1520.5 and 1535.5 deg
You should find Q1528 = 1.164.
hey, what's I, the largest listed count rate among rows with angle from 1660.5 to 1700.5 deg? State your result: 1.478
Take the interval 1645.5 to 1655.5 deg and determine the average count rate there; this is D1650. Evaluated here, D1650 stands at 1.35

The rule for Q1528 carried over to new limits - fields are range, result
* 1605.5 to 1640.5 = 1.32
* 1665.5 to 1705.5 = 0.8812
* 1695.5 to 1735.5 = 0.6639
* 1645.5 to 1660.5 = 1.337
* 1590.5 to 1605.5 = 1.339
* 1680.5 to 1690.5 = 1.304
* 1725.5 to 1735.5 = 1.257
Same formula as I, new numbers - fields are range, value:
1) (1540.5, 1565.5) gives 1.374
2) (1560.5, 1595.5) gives 1.389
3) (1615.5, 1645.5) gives 1.372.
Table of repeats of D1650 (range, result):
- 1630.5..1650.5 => 1.33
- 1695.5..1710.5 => 0.872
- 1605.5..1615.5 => 1.36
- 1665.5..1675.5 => 1.34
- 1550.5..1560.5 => 1.36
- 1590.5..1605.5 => 1.37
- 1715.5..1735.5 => 1.15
